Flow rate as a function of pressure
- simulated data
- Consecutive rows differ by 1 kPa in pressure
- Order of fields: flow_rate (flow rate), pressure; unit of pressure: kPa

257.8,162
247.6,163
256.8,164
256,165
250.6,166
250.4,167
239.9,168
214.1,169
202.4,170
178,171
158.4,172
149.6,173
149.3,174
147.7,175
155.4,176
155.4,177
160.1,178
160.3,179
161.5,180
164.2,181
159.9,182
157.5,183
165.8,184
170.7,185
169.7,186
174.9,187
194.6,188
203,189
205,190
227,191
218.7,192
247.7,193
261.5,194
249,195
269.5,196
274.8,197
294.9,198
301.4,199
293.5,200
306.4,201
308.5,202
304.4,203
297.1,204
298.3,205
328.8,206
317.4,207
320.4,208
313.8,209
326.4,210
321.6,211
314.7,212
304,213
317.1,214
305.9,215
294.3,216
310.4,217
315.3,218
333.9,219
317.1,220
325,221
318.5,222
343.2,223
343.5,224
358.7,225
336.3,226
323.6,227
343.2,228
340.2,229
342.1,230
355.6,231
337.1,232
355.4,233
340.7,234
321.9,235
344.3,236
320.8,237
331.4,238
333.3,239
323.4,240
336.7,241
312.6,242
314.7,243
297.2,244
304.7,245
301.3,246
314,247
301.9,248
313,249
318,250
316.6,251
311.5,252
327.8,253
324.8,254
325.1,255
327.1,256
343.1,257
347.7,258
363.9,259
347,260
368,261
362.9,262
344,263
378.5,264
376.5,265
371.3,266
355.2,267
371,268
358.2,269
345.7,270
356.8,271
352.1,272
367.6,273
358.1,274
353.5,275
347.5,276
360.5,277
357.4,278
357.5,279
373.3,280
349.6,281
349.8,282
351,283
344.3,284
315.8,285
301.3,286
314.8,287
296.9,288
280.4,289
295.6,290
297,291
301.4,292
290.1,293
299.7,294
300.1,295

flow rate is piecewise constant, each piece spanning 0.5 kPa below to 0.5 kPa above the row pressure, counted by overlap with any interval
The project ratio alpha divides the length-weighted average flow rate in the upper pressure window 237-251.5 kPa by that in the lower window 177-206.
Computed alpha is 1.4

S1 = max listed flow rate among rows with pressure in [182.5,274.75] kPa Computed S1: 378.5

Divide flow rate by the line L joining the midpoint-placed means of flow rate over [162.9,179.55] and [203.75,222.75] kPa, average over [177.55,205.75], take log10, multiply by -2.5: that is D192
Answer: 0.12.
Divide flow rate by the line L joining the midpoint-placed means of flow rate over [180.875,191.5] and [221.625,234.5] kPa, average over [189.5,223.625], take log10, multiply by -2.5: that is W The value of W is -0.153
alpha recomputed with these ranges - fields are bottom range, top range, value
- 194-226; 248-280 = 1.12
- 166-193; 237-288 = 1.85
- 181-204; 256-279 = 1.53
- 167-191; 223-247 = 1.88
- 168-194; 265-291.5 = 1.89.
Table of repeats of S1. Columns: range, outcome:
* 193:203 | 308.5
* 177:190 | 205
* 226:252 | 355.6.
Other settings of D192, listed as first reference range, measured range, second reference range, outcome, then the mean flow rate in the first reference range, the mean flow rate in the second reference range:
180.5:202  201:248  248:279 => -0.15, 226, 348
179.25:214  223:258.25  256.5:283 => -0.04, 254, 358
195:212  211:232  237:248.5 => -0.06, 303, 316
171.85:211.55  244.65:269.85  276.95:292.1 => -0.13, 232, 328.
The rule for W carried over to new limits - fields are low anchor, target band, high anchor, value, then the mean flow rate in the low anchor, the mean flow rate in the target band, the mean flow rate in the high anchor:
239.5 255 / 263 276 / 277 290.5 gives -0.11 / 315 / 361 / 331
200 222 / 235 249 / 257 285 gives 0.06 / 313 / 318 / 357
